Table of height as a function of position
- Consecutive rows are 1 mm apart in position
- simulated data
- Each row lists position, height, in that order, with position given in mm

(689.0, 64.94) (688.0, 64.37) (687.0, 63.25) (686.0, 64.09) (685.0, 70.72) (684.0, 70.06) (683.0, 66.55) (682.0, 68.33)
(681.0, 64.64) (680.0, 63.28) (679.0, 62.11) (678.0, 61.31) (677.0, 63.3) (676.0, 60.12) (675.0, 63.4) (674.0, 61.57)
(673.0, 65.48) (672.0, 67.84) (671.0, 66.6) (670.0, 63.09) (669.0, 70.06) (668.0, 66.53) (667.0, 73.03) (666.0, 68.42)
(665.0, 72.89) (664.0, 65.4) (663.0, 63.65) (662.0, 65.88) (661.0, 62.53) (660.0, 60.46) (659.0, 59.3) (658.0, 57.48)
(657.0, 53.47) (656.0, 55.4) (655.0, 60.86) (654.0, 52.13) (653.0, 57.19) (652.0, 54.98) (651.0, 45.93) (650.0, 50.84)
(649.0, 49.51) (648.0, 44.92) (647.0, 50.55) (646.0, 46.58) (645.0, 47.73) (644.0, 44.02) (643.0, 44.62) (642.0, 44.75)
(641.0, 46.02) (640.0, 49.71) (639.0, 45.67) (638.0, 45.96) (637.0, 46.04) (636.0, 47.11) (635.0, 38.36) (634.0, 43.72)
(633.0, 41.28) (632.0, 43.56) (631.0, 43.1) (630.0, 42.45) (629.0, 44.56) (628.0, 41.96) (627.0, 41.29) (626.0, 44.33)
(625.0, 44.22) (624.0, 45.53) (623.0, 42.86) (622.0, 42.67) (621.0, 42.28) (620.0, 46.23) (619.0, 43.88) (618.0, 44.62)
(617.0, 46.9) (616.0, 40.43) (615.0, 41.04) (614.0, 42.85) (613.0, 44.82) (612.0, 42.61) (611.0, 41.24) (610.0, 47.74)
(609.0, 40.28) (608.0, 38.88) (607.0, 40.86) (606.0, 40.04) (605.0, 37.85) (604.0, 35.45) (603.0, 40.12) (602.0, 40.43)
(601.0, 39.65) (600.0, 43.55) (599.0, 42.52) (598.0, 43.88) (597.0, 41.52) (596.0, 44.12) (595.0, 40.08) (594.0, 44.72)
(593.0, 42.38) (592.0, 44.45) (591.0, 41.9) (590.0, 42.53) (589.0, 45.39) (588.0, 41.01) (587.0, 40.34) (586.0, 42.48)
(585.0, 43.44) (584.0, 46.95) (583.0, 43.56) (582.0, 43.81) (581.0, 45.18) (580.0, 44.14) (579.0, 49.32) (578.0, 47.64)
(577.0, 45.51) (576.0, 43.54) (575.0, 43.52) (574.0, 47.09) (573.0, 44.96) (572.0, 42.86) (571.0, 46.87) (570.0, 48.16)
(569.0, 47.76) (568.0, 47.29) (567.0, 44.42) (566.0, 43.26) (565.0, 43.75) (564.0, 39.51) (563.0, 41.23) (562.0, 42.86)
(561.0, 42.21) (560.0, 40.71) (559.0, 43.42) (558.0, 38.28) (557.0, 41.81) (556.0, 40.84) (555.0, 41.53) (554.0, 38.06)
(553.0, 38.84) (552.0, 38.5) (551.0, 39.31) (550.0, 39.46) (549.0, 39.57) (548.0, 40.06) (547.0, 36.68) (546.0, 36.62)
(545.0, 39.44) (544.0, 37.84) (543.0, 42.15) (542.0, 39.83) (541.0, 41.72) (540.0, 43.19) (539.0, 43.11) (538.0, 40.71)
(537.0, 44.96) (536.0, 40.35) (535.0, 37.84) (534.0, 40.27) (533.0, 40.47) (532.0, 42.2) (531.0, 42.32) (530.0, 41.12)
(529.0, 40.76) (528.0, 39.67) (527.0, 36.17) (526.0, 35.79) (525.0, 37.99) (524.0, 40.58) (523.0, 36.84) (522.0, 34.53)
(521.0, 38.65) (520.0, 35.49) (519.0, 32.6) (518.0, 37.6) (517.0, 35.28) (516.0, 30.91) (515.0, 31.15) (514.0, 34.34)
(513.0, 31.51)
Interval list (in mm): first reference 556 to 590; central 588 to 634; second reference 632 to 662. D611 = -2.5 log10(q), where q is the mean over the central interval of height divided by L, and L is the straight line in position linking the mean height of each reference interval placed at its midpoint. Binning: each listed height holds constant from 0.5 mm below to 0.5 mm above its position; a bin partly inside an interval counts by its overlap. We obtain 0.111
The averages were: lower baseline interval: 43.9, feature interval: 42.5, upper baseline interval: 50.1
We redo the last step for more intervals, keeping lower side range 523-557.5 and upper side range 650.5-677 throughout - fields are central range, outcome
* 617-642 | 0.26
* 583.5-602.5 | 0.16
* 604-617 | 0.26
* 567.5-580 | 0.00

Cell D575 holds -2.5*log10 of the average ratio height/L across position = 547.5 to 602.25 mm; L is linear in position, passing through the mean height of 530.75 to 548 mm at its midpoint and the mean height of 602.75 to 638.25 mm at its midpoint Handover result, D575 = -0.037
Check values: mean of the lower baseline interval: 40.5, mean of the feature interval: 42.9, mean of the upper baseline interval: 42.7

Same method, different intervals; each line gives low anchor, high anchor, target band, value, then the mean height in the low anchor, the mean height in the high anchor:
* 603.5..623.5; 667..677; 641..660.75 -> 0.11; 42.2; 65.3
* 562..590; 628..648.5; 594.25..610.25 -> 0.09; 44.5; 45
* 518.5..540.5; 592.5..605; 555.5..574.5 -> -0.08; 39.3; 41.4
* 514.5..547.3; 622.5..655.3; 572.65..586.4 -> -0.07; 38.6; 46.3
